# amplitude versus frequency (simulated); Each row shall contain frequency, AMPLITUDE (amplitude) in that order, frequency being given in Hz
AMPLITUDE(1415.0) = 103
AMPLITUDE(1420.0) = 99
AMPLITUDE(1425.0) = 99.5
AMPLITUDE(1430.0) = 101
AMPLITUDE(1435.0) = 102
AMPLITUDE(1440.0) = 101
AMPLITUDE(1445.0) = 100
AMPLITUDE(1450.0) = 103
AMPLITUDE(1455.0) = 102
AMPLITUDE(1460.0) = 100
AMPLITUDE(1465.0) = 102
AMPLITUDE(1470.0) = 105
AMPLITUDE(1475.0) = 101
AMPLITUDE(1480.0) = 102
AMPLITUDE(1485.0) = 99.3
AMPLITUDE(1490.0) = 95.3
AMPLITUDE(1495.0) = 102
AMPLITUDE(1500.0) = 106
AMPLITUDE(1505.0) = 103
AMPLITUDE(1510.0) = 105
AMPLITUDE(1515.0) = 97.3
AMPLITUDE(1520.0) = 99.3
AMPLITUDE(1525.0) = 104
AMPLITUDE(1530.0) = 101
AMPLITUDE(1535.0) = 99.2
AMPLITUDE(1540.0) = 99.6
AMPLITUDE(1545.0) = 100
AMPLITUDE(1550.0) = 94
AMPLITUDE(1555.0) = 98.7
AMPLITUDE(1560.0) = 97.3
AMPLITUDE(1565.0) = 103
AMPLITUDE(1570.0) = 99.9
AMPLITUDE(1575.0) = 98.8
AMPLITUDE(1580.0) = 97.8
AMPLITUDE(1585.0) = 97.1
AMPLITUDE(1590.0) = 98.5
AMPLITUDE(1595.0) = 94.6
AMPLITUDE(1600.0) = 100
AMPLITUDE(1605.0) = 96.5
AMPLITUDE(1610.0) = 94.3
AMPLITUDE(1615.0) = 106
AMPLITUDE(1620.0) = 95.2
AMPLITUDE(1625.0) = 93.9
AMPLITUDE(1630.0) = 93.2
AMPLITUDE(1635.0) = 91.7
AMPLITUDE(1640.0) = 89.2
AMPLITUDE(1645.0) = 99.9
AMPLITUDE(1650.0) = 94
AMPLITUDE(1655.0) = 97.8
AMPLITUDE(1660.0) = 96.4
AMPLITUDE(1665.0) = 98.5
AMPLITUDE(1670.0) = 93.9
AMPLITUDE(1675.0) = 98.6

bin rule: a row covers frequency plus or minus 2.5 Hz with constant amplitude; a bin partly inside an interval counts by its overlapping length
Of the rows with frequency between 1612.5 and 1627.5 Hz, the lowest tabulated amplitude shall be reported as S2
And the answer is 93.9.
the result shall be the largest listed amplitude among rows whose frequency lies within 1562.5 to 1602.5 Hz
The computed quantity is 103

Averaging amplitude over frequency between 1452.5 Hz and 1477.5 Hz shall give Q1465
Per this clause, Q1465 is 102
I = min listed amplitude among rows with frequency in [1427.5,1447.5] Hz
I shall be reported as 100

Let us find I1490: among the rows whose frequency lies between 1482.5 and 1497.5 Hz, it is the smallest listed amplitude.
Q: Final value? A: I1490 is 95.3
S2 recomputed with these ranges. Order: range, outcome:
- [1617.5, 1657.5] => 89.2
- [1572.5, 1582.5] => 97.8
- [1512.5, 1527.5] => 97.3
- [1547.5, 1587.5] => 94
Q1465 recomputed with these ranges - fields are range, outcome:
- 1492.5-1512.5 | 104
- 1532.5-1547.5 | 99.6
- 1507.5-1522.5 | 101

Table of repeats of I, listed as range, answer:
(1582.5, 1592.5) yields 97.1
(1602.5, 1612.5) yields 94.3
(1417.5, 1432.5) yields 99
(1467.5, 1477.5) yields 101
